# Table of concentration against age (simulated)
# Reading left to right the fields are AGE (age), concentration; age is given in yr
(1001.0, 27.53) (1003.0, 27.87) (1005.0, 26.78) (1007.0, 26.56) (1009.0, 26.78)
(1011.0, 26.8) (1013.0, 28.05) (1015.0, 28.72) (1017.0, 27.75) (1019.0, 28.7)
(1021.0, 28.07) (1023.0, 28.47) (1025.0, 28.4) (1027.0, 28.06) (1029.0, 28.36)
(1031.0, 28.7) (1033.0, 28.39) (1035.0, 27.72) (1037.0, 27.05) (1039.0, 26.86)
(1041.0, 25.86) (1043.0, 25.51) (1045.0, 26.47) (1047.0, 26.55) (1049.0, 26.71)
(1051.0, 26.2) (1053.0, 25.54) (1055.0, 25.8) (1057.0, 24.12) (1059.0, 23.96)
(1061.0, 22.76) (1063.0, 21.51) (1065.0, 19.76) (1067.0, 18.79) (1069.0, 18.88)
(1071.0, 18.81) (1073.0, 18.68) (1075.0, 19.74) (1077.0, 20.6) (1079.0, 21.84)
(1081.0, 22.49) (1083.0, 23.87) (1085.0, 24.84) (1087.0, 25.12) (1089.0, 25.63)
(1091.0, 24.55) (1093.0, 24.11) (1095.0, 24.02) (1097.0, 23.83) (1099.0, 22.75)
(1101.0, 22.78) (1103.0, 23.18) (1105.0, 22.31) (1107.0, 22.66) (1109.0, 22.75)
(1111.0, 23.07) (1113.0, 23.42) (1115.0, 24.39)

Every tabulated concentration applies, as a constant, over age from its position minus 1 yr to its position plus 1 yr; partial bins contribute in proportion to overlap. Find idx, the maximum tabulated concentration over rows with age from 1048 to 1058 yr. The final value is 26.71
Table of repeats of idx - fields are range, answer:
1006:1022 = 28.72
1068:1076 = 19.74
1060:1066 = 22.76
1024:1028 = 28.4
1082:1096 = 25.63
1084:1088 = 25.12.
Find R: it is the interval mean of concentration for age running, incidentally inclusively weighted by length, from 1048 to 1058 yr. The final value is 25.7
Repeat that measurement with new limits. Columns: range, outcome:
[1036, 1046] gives 26.4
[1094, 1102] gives 23.3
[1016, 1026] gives 28.3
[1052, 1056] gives 25.7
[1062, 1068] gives 20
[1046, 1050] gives 26.6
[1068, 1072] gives 18.8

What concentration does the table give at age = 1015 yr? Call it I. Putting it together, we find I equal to 28.72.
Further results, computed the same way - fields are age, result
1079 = 21.84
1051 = 26.2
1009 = 26.78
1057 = 24.12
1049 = 26.71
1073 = 18.68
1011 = 26.8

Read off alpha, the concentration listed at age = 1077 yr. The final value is 20.6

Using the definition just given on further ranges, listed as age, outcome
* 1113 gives 23.42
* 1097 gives 23.83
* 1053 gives 25.54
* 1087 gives 25.12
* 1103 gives 23.18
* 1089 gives 25.63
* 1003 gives 27.87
